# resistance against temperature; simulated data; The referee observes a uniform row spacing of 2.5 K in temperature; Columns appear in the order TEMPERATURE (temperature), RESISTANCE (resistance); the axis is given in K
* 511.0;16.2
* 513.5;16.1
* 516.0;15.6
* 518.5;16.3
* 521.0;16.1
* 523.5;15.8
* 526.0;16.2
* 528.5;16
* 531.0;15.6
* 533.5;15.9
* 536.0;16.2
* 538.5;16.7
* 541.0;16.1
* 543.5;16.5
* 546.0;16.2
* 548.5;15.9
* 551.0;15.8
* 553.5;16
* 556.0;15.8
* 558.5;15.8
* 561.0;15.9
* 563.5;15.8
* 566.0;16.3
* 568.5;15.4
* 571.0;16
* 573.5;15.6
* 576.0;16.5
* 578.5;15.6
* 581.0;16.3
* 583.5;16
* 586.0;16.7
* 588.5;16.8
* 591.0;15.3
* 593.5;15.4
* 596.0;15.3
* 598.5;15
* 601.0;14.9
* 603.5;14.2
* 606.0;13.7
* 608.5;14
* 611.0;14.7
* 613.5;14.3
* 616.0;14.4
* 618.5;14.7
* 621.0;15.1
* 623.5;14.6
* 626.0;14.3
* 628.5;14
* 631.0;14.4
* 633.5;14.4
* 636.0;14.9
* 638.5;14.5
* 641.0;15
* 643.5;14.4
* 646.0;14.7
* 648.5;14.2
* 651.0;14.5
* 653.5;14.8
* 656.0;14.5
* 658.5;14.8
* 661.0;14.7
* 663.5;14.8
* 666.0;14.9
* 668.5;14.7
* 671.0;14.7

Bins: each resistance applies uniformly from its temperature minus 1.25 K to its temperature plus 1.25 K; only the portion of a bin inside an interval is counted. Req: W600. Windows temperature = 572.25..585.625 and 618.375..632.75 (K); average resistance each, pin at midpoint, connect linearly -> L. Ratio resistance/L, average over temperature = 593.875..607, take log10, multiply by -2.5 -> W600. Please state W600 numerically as 0.047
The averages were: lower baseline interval 16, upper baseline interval 14.5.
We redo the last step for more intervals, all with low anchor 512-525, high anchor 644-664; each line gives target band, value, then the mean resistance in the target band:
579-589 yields -0.07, 16.4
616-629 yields 0.03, 14.6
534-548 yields -0.04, 16.3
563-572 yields -0.03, 15.9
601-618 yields 0.06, 14.3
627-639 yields 0.03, 14.4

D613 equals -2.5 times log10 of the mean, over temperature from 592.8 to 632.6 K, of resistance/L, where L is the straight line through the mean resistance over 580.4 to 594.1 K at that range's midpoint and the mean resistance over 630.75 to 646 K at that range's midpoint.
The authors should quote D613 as 0.06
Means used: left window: 16.1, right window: 14.6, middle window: 14.5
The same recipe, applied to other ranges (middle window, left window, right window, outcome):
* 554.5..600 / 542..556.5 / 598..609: -0.05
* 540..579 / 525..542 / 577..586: 0.01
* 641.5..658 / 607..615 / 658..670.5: 0.01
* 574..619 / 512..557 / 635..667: 0.01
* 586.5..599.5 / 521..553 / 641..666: -0.02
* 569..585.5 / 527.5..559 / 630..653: -0.03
